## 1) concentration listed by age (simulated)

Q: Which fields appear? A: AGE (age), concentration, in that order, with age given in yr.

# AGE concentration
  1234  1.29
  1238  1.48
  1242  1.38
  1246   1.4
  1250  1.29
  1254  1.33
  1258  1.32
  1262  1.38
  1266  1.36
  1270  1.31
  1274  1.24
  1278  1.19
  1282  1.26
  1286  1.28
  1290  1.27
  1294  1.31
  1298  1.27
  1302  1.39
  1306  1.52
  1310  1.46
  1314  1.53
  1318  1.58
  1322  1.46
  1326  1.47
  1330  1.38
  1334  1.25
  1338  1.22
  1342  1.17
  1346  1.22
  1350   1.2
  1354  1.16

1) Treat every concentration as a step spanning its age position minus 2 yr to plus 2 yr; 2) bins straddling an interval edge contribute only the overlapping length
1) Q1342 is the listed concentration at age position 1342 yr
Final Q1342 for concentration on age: 1.17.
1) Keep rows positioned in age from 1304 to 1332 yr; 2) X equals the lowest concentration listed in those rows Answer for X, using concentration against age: 1.38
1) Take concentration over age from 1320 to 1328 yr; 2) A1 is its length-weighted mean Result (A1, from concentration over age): 1.46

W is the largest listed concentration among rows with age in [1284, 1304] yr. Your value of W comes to 1.39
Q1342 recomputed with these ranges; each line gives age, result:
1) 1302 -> 1.39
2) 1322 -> 1.46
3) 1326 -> 1.47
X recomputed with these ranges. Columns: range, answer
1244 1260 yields 1.29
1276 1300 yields 1.19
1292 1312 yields 1.27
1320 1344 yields 1.17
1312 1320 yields 1.53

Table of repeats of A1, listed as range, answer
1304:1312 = 1.49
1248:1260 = 1.31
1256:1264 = 1.35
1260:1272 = 1.35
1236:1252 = 1.39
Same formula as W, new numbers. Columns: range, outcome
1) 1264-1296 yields 1.36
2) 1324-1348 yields 1.47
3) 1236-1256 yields 1.48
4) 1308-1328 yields 1.58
